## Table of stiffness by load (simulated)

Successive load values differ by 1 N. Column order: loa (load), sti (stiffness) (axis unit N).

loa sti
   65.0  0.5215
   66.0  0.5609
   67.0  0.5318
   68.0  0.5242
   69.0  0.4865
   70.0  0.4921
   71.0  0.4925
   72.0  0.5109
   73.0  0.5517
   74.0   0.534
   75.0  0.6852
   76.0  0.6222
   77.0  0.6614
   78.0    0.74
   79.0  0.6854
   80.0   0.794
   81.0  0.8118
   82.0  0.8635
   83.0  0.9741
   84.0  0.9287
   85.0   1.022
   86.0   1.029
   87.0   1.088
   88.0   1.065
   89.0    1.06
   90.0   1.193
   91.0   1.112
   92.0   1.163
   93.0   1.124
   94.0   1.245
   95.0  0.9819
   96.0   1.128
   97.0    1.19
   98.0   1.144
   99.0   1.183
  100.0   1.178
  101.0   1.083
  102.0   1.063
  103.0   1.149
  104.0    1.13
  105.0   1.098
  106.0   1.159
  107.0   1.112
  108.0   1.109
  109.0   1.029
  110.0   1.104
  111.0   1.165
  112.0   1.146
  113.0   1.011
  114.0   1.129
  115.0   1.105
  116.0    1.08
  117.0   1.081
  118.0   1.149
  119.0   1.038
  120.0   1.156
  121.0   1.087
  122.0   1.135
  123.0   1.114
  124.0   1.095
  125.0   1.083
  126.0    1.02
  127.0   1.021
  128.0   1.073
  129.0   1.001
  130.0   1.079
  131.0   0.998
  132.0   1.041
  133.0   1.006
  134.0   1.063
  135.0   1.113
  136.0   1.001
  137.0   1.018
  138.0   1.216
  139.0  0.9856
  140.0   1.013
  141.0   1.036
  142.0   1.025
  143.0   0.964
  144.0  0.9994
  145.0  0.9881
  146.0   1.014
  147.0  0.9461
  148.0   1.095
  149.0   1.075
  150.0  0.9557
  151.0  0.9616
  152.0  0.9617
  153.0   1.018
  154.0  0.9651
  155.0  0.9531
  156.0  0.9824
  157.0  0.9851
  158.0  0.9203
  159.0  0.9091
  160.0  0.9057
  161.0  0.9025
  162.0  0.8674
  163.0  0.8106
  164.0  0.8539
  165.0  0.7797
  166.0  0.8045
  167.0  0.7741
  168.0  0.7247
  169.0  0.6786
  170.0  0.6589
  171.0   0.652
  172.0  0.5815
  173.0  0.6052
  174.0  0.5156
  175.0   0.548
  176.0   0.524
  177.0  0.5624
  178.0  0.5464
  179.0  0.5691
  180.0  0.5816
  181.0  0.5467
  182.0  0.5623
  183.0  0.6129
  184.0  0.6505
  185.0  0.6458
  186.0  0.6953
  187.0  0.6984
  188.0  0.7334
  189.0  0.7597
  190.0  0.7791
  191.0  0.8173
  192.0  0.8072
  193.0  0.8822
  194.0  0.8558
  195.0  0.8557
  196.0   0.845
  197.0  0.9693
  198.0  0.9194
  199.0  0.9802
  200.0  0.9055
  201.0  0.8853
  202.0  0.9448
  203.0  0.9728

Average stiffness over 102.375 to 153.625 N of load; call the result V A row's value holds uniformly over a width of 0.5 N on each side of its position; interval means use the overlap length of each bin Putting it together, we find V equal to 1.06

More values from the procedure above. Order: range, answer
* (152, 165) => 0.919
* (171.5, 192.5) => 0.635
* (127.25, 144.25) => 1.04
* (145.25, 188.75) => 0.776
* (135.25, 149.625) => 1.03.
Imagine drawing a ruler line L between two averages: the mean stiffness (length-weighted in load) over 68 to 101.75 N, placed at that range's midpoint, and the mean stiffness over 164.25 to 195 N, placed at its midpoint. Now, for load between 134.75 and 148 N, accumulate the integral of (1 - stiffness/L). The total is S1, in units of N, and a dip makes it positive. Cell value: -4.5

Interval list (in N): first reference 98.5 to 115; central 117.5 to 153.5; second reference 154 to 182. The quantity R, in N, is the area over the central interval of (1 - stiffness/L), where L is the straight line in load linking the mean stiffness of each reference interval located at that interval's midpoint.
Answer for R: -4.2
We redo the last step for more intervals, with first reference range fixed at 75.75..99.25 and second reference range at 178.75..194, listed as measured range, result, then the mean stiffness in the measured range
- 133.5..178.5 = -4.7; 0.877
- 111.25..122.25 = -2.4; 1.1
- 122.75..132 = -1.9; 1.05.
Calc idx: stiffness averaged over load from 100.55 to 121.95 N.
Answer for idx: 1.1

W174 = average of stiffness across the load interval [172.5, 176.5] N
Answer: 0.548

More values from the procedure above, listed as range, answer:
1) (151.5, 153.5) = 0.99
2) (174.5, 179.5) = 0.55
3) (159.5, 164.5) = 0.868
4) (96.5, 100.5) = 1.17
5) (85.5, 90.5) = 1.09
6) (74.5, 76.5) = 0.654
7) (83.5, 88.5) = 1.03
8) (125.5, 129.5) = 1.03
